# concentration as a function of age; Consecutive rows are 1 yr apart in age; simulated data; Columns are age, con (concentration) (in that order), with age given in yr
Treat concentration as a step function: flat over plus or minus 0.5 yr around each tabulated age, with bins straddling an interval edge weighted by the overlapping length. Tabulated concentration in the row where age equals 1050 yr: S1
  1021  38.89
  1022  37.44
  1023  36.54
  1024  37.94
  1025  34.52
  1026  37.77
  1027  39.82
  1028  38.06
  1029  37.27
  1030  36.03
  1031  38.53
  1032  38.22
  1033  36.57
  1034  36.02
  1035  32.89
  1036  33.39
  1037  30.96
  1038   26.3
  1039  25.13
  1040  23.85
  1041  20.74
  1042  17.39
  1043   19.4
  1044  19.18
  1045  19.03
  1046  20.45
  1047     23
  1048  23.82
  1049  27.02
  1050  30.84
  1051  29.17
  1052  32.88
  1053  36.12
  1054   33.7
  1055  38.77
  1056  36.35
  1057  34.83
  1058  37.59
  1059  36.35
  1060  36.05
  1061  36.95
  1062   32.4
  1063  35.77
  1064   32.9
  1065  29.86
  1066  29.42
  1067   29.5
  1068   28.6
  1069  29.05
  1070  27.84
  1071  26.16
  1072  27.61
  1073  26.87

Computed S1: 30.84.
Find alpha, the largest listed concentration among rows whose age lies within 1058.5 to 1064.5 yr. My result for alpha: 36.95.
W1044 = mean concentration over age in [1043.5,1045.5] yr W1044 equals 19.1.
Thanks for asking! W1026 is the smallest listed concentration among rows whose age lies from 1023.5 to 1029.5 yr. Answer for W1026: 34.52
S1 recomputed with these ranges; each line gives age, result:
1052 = 32.88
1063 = 35.77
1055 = 38.77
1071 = 26.16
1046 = 20.45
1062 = 32.4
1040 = 23.85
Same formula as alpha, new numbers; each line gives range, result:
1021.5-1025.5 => 37.94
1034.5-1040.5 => 33.39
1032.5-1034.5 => 36.57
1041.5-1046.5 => 20.45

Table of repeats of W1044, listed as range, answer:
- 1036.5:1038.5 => 28.6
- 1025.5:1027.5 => 38.8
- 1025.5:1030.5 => 37.8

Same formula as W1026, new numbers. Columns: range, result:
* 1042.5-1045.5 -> 19.03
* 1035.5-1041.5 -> 20.74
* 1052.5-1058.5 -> 33.7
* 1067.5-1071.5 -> 26.16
